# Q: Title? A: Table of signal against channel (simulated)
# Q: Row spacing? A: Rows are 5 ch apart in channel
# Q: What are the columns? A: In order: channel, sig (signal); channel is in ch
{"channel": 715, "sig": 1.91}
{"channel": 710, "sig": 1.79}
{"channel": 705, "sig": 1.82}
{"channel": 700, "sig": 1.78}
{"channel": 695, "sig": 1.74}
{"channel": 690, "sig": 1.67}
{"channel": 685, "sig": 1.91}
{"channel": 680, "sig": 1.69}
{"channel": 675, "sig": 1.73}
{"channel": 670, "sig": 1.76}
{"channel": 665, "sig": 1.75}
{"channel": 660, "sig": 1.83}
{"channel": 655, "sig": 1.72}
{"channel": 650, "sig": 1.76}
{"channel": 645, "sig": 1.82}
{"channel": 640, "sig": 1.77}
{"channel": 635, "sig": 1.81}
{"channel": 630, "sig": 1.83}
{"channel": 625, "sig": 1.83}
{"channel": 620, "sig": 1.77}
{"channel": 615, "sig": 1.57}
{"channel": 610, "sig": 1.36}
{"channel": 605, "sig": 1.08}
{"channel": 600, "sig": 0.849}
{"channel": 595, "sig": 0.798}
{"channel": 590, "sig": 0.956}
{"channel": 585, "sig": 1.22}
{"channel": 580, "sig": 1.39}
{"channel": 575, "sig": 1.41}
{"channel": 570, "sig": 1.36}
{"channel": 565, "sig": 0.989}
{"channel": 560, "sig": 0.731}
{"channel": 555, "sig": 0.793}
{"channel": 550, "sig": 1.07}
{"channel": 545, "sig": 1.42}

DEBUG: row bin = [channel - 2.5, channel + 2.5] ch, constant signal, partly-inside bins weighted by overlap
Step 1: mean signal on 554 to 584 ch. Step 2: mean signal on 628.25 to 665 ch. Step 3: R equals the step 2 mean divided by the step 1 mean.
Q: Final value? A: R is 1.6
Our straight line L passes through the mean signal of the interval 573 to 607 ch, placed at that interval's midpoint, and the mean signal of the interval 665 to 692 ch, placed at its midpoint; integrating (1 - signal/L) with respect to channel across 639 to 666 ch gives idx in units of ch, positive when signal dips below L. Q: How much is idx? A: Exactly -3.8 ch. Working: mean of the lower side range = 1.1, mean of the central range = 1.78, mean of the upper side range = 1.75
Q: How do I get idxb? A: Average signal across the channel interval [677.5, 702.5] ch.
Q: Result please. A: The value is 1.76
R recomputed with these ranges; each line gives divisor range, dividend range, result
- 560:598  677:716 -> 1.58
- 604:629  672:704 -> 1.12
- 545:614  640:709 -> 1.61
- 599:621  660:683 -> 1.32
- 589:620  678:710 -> 1.52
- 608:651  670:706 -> 1.02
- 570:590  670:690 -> 1.36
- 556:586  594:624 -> 1.11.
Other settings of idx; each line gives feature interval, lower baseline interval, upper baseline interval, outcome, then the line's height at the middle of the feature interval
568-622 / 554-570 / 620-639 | 3.5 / 1.36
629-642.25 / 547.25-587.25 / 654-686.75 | -2.2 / 1.55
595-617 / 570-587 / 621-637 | 6.2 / 1.6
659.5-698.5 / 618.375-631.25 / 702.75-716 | 1.4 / 1.82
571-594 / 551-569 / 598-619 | -3.6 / 1.07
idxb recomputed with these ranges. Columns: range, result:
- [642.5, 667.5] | 1.78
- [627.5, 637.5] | 1.82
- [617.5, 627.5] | 1.8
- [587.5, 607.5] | 0.921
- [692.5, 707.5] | 1.78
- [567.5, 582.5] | 1.39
